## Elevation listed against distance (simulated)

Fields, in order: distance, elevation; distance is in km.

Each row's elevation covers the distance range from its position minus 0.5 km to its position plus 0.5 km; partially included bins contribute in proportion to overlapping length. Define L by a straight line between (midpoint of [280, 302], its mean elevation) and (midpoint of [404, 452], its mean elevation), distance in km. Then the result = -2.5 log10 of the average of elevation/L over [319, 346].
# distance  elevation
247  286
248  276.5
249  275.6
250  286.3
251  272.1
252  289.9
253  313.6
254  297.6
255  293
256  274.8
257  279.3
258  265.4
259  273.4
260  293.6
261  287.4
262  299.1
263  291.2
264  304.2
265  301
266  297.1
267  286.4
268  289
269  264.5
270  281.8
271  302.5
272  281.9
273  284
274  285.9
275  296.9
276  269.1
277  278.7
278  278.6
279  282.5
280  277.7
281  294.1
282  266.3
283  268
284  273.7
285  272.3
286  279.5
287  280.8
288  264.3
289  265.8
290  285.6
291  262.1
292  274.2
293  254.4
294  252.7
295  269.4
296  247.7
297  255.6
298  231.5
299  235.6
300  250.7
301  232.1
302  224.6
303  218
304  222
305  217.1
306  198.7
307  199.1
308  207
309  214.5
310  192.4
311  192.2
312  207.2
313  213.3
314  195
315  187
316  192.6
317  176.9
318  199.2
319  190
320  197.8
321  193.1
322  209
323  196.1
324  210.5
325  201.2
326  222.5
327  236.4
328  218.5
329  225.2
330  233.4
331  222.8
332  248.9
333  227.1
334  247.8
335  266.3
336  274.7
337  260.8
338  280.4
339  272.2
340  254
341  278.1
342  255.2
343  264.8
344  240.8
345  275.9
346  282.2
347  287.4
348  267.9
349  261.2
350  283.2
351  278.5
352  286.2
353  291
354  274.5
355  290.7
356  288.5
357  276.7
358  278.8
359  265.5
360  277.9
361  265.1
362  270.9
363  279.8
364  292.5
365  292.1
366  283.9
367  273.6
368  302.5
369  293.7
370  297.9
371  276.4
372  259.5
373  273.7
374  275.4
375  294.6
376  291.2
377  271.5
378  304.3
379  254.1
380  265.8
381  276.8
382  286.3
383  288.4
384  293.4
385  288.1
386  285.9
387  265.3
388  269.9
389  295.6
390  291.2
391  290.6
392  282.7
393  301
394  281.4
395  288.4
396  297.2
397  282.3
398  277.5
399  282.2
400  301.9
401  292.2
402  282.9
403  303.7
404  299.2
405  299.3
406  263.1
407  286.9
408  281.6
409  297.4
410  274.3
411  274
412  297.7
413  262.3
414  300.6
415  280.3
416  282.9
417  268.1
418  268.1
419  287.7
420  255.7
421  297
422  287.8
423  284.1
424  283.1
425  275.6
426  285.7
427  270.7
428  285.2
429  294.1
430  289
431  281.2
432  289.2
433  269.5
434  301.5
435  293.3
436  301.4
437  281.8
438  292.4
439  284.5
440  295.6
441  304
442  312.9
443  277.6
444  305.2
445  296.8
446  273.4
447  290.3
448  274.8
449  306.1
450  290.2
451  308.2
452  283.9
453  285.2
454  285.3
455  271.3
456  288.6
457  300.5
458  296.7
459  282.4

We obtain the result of 0.13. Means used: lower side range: 262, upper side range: 287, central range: 239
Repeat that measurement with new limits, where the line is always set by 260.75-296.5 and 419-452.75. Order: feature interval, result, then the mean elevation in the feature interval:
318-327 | 0.349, 204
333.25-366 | 0.038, 274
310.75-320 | 0.398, 195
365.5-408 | 0.002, 285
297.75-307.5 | 0.251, 223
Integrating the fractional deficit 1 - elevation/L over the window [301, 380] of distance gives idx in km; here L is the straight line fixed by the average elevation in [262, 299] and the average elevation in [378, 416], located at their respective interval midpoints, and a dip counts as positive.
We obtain 9.1 km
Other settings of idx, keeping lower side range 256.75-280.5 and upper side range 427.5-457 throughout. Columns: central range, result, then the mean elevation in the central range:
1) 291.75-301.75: 1.3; 249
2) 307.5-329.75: 6.4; 204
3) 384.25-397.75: 0.1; 286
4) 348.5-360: 0.3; 279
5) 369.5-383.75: 0.4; 280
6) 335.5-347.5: 0.8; 269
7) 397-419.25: 0.4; 285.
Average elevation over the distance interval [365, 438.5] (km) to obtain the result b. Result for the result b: 285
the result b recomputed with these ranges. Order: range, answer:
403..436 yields 284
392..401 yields 289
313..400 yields 263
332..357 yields 270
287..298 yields 263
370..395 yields 282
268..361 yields 250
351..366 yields 281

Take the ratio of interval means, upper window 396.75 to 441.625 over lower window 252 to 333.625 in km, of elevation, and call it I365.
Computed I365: 1.14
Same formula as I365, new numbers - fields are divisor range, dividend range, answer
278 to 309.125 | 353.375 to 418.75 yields 1.13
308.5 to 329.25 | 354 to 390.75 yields 1.39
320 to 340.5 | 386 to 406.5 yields 1.23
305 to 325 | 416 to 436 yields 1.42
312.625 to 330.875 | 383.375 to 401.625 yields 1.40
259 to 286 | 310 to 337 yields 0.76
